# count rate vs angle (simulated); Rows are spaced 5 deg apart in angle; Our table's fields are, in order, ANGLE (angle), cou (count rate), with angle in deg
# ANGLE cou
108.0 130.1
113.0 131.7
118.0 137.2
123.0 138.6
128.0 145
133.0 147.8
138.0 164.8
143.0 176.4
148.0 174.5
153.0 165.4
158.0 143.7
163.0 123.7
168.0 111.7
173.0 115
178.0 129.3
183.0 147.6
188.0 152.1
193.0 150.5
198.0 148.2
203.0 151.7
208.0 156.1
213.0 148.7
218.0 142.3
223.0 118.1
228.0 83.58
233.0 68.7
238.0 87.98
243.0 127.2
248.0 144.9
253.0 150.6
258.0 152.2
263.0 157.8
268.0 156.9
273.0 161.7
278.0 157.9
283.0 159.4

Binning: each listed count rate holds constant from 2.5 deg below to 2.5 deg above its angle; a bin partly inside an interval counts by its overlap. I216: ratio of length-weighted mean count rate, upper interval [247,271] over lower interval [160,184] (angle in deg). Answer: 1.23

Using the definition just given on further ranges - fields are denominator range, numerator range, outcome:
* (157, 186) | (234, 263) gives 1.03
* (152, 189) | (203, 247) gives 0.89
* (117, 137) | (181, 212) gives 1.05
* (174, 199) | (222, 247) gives 0.69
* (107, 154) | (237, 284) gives 0.97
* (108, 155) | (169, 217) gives 0.94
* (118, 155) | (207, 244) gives 0.73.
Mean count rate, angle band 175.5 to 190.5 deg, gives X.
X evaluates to 143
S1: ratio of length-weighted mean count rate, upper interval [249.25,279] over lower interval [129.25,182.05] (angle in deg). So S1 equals 1.07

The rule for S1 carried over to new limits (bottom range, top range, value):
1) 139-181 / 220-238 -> 0.64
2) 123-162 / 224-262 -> 0.75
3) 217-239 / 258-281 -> 1.61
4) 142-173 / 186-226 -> 1.00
